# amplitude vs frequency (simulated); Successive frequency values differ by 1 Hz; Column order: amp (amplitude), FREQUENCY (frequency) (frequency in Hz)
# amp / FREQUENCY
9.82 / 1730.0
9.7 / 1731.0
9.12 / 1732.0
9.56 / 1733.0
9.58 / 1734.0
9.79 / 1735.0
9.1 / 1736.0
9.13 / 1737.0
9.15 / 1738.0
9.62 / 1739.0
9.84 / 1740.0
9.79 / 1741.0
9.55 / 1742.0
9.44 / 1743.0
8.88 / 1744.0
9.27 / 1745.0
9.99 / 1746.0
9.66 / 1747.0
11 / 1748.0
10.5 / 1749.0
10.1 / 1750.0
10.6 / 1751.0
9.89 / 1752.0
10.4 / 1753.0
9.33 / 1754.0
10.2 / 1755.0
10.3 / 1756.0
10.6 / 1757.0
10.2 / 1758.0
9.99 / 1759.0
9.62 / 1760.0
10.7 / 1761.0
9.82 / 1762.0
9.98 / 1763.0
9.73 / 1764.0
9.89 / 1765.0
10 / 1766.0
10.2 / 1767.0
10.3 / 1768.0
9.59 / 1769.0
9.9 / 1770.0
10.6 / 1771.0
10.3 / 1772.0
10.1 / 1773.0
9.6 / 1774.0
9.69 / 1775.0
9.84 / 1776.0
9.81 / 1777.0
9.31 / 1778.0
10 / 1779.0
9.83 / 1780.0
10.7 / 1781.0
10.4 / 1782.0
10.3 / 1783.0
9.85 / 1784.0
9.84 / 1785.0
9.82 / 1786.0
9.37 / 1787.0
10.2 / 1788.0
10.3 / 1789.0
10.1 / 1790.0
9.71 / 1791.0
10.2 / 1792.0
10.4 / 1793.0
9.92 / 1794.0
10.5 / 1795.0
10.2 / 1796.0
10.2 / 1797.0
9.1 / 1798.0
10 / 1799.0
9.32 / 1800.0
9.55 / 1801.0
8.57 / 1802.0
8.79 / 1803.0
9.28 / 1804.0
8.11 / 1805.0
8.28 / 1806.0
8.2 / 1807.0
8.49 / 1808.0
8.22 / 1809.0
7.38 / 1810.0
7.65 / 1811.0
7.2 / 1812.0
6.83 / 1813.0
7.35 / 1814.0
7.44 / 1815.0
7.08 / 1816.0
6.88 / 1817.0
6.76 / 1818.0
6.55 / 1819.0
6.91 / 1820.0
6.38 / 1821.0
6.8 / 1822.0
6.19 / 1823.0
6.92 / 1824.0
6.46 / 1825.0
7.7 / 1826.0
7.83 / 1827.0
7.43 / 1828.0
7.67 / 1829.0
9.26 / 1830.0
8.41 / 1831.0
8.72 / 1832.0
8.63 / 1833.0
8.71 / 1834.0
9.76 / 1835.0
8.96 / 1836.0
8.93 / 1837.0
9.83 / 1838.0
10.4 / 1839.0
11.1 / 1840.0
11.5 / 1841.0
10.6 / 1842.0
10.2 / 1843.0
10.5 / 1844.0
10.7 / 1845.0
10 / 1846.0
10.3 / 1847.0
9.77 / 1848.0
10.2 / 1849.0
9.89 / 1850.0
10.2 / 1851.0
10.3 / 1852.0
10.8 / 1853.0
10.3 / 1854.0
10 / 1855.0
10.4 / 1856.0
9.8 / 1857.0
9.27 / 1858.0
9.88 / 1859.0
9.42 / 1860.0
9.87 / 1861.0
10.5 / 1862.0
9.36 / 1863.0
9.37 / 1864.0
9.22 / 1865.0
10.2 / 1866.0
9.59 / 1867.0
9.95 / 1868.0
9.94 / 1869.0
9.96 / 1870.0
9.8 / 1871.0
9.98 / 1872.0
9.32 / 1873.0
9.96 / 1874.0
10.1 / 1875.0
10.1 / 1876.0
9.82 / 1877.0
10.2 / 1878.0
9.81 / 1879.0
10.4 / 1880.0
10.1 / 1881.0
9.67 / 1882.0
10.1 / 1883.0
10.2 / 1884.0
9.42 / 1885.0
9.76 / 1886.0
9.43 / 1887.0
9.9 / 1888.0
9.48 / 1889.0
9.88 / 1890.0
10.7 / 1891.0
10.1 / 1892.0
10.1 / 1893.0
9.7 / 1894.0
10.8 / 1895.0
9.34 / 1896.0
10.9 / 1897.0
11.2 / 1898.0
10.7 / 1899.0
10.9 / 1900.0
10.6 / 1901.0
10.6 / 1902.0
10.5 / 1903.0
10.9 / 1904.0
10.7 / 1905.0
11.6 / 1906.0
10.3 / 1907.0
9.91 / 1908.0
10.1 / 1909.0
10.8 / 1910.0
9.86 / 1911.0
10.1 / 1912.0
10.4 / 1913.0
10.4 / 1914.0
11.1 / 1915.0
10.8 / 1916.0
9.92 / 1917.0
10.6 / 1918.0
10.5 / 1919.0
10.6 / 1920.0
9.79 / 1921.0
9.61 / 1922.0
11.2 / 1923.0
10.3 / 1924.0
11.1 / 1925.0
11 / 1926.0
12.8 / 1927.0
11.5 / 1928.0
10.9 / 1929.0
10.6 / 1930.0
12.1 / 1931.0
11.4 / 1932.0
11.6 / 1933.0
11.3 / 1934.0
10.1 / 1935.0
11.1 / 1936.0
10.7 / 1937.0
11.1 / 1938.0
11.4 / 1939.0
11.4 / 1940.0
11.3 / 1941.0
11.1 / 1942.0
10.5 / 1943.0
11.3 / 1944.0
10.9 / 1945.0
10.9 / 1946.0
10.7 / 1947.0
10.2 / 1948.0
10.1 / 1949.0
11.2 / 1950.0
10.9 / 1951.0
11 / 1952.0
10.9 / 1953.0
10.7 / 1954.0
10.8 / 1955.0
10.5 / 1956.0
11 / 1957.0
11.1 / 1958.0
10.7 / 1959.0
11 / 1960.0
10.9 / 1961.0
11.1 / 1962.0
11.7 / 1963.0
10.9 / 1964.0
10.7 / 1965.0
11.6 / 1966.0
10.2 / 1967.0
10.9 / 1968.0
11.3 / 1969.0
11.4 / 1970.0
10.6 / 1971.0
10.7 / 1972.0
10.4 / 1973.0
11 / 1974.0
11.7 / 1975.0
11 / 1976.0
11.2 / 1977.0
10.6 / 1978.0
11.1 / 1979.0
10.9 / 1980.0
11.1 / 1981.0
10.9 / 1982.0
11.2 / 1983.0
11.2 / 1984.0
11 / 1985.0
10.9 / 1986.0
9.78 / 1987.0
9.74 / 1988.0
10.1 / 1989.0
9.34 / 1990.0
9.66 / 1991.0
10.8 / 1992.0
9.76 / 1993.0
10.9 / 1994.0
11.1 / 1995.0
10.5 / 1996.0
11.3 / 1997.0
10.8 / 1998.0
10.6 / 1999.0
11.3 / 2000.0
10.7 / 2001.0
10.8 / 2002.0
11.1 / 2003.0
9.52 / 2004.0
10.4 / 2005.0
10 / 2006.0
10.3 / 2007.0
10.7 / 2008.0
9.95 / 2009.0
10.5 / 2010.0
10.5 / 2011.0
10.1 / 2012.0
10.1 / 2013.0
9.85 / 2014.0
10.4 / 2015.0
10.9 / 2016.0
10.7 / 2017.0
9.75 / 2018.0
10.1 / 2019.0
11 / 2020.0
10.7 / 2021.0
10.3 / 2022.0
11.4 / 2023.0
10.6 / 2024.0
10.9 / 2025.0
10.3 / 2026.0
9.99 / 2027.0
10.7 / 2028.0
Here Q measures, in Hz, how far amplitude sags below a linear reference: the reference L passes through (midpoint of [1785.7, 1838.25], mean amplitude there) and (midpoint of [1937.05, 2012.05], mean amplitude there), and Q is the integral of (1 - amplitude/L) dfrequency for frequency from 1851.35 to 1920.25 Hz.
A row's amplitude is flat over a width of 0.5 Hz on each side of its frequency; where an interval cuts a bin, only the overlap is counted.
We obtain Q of -4.6 Hz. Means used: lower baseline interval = 8.47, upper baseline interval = 10.8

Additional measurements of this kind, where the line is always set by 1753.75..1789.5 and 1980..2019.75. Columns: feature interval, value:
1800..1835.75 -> 8.1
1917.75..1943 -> -1.6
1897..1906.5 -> -0.5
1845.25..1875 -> 0.8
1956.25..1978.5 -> -1.2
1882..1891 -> 0.4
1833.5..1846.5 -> 0.1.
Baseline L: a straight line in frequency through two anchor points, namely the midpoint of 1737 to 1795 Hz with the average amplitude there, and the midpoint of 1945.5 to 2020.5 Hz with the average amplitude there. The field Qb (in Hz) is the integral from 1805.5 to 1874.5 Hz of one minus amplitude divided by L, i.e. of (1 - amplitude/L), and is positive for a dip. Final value 8.5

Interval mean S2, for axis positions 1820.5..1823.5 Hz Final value 6.46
